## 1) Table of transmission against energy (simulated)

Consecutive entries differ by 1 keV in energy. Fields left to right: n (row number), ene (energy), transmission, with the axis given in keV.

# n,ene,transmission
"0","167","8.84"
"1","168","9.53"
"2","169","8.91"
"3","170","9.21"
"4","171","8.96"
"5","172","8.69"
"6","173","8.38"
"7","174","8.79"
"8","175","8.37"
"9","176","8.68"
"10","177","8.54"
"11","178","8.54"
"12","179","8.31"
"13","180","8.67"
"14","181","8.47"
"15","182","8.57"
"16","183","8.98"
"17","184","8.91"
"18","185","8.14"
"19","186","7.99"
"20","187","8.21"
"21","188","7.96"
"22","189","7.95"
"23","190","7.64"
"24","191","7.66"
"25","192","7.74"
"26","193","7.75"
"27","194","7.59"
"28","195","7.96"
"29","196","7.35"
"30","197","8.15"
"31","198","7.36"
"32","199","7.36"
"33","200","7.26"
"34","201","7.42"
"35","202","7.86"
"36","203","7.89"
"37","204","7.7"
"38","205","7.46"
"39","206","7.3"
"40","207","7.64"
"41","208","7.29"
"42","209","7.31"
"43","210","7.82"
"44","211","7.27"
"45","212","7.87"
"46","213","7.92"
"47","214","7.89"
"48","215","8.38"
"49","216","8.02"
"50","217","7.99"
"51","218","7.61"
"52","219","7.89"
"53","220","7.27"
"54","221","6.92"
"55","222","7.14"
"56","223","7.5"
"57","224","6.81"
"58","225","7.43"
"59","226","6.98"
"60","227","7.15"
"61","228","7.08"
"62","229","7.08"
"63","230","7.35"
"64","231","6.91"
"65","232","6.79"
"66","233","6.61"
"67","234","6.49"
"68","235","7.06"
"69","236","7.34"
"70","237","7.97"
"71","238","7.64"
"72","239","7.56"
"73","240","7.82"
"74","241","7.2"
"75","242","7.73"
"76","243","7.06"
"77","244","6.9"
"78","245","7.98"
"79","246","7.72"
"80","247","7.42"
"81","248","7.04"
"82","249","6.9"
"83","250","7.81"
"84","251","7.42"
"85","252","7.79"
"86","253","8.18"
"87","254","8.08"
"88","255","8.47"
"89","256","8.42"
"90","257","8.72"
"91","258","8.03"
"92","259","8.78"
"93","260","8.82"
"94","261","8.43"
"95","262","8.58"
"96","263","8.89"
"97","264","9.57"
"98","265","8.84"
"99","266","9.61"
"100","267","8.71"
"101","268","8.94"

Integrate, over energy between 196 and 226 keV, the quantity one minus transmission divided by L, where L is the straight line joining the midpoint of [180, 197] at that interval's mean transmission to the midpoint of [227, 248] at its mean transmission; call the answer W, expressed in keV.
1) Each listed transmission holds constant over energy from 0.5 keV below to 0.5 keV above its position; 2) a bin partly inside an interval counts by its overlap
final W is 0.56 keV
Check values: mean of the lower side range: 8.08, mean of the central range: 7.56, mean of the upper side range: 7.28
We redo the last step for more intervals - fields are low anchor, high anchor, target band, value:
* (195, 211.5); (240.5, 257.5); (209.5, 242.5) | 0.9 keV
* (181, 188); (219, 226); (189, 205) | 0.8 keV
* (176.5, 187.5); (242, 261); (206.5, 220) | 0.8 keV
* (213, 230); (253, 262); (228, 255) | 2.1 keV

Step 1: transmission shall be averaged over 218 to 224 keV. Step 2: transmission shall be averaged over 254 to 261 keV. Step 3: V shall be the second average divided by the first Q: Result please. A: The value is 1.16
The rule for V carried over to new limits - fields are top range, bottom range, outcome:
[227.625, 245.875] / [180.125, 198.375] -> 0.90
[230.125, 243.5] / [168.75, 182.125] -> 0.84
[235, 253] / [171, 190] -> 0.89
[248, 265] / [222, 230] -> 1.16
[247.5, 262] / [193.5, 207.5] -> 1.06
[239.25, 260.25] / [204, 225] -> 1.03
